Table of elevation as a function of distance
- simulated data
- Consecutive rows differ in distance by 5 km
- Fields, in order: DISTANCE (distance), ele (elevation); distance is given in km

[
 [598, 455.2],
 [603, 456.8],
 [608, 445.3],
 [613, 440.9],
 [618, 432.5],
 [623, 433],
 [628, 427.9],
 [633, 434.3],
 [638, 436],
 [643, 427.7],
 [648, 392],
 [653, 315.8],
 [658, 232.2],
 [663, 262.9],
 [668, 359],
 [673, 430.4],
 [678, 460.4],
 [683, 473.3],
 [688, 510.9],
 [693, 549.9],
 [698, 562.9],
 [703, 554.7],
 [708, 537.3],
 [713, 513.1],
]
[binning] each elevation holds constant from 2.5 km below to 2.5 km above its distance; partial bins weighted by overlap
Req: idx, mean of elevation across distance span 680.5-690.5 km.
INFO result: 492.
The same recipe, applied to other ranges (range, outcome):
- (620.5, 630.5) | 430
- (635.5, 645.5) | 432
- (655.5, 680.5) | 349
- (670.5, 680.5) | 445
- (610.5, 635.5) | 434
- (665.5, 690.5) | 447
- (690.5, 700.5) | 556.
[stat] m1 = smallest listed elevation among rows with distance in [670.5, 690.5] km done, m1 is 430.4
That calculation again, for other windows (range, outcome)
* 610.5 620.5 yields 432.5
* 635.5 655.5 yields 315.8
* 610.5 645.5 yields 427.7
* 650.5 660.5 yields 232.2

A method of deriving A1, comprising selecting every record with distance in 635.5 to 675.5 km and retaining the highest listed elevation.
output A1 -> 436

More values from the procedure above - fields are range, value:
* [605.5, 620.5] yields 445.3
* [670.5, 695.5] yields 549.9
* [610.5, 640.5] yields 440.9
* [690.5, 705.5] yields 562.9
